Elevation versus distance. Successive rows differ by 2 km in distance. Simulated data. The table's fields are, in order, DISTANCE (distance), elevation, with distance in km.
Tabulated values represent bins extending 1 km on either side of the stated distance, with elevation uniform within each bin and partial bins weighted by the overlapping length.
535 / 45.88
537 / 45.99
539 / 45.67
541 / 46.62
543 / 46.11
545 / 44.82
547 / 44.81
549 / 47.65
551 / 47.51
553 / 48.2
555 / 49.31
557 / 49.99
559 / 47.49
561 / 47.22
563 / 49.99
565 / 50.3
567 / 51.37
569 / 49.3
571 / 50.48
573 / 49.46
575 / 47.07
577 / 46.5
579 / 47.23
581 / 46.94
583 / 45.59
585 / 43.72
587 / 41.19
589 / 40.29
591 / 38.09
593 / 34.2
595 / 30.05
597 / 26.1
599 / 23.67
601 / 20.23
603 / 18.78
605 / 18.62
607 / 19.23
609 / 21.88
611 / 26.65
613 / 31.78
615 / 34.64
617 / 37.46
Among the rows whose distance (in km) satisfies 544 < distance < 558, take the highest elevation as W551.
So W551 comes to 49.99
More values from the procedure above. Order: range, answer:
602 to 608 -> 19.23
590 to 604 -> 38.09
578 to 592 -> 47.23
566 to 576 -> 51.37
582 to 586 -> 45.59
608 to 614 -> 31.78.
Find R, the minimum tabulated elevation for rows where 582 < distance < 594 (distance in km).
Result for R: 34.2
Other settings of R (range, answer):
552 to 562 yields 47.22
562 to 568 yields 49.99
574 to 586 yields 43.72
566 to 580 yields 46.5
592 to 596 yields 30.05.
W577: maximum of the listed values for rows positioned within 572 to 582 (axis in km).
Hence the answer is 49.46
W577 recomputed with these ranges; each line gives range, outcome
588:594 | 40.29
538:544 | 46.62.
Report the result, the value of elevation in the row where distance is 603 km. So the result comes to 18.78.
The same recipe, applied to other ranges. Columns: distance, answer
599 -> 23.67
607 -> 19.23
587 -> 41.19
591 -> 38.09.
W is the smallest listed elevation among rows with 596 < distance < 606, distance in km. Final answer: 18.62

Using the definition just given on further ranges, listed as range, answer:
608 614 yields 21.88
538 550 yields 44.81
